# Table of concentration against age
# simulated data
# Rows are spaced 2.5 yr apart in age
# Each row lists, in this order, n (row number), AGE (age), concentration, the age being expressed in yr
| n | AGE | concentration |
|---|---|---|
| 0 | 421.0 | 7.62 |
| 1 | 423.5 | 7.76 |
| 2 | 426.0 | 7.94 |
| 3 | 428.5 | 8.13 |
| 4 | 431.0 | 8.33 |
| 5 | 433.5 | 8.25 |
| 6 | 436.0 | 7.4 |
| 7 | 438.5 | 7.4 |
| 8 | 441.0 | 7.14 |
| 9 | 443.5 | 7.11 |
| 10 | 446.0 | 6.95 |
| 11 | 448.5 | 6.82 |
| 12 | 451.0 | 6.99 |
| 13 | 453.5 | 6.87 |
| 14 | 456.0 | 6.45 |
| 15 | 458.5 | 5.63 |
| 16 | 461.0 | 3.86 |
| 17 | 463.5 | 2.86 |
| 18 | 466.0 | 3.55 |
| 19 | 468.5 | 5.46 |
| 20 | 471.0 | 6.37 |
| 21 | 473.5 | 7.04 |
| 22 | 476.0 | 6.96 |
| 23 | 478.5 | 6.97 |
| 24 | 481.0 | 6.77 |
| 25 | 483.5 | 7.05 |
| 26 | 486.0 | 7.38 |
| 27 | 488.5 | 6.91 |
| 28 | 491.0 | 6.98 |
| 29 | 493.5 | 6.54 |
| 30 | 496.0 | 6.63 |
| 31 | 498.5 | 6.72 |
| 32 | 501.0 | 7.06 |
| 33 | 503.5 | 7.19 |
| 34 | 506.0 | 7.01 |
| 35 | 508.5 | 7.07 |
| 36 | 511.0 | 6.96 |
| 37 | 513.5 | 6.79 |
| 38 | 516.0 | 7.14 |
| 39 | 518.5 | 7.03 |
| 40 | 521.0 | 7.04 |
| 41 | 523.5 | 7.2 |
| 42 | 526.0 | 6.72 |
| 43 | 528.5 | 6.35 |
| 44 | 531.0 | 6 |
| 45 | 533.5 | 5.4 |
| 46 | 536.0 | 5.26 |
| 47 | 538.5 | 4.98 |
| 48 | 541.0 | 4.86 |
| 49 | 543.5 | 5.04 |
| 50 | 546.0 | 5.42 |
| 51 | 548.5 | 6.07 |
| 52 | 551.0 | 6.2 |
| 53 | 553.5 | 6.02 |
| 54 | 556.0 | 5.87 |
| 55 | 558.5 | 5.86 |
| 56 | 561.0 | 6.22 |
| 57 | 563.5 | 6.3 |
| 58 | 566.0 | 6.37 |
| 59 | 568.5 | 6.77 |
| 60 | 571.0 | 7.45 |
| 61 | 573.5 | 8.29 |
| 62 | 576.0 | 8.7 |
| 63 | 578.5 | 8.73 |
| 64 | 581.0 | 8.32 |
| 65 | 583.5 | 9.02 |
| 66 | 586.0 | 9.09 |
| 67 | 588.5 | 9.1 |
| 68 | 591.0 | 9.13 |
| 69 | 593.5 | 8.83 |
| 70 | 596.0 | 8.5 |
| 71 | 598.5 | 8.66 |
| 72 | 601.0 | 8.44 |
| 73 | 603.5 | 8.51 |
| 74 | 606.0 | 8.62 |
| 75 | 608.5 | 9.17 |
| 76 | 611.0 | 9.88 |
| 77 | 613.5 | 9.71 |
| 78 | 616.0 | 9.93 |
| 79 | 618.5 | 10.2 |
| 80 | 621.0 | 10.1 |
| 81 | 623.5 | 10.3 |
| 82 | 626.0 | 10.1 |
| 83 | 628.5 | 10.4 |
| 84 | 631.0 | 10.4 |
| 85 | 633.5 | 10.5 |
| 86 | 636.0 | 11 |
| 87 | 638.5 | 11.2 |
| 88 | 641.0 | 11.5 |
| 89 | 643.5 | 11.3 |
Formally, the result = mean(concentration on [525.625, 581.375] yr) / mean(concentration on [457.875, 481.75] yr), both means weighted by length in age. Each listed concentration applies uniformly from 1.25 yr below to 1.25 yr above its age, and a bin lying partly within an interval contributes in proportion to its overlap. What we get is 1.2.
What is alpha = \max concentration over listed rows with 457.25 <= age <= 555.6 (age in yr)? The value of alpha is 7.38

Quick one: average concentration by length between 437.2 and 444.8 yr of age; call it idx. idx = 7.22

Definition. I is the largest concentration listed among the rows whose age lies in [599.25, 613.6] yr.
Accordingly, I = 9.88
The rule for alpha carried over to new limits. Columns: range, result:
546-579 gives 8.73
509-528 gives 7.2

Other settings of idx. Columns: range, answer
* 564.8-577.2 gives 7.52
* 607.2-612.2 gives 9.51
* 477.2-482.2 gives 6.87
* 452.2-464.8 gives 5.14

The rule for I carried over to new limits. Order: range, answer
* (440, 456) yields 7.14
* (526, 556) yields 6.72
